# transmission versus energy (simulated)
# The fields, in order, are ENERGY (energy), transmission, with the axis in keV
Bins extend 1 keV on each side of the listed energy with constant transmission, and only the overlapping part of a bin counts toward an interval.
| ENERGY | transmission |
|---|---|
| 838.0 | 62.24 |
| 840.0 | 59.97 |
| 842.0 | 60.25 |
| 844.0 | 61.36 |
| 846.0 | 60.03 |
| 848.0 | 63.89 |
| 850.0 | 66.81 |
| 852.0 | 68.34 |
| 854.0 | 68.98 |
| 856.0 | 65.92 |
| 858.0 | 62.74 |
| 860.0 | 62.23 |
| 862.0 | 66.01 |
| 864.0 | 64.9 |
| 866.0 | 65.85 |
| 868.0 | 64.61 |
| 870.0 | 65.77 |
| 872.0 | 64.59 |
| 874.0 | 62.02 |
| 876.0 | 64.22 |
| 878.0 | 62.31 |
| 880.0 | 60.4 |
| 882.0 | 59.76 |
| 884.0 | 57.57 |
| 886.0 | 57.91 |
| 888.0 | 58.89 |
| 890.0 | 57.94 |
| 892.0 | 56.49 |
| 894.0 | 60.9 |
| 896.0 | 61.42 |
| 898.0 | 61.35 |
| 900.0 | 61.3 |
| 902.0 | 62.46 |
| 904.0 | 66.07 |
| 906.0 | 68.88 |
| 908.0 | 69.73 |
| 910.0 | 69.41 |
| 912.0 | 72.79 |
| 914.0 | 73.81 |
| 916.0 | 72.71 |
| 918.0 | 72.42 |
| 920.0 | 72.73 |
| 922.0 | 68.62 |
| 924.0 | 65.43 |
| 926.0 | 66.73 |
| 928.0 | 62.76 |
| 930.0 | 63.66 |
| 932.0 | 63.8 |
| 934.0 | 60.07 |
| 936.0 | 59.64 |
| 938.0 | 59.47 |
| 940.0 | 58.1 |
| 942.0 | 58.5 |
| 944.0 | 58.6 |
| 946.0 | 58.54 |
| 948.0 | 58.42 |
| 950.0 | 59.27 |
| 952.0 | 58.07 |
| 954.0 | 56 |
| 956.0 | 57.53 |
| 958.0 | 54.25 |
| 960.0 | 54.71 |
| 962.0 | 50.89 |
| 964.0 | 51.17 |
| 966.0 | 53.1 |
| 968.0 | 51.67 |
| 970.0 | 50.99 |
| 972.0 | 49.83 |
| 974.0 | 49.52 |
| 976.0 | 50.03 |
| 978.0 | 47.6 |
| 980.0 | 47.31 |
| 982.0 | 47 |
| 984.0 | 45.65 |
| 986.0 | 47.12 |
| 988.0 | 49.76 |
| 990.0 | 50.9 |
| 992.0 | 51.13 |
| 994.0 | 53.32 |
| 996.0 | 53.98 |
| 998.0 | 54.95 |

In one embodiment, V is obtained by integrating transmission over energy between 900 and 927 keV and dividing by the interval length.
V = 69.1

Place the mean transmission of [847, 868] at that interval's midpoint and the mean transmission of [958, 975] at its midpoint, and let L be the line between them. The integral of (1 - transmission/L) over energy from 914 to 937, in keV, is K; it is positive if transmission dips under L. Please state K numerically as -3.90 keV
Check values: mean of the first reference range 65.5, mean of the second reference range 51.6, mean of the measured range 66.6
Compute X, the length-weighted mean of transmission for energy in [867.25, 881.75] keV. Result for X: 63.2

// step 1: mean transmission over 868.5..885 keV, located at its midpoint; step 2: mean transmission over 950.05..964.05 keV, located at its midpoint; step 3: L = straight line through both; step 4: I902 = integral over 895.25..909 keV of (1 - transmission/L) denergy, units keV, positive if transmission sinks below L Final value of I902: -1.05 keV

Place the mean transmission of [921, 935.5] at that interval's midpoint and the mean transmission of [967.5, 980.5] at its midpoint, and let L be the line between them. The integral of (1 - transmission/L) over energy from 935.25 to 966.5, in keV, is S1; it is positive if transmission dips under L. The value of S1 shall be 0.2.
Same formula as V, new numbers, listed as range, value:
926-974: 57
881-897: 58.9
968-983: 49.1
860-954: 63.3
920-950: 61.9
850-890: 63.3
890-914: 64.7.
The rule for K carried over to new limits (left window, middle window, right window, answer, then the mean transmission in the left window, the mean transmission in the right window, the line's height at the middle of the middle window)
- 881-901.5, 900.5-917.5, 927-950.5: -2.7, 59.4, 60.1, 59.7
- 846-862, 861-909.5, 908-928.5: 3.5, 65.2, 69.9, 67.5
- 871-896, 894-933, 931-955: -4.8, 60.3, 59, 59.7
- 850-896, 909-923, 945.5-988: -3.4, 62.7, 52.2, 57.9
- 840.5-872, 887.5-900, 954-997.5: 0.1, 64.4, 51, 60.2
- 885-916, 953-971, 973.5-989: -0.5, 64.2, 47.9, 51.8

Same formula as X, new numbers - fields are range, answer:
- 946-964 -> 56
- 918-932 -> 66.9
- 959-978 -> 51.1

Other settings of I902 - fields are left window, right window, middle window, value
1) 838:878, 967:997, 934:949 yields -1.2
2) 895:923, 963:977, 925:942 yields -0.1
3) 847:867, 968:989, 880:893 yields 0.7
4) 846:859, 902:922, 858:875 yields 0.6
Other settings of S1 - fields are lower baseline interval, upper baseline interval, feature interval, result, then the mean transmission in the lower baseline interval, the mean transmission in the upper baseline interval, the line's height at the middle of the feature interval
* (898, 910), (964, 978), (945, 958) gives -0.63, 65.6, 50.6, 55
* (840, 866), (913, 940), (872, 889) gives 1.11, 64.2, 66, 64.9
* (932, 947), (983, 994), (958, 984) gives 1.29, 59.3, 49.3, 52.9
